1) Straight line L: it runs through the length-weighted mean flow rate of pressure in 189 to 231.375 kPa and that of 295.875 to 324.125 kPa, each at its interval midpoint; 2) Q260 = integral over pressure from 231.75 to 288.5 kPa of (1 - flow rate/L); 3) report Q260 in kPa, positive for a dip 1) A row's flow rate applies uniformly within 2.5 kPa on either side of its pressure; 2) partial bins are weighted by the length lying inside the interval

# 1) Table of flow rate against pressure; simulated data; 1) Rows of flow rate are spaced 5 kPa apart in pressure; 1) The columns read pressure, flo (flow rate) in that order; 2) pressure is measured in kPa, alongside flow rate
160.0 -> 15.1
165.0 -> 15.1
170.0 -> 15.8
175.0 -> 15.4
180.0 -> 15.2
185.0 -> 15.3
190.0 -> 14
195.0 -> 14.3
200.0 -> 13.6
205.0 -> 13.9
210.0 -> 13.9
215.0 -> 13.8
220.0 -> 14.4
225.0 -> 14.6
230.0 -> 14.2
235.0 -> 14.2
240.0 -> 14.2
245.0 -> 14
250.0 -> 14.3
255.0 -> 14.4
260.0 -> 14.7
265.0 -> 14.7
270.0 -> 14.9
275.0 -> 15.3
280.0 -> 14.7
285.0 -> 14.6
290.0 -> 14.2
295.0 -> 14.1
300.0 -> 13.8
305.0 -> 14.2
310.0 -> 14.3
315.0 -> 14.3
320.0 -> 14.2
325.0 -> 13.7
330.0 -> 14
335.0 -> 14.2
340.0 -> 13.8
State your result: -1.7 kPa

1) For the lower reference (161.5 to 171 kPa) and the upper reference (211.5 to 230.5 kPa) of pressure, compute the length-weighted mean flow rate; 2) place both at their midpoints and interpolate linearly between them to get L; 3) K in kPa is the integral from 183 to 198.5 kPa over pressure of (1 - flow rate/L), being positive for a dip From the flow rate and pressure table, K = 0.43 kPa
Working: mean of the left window 15.4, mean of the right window 14.2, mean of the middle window 14.4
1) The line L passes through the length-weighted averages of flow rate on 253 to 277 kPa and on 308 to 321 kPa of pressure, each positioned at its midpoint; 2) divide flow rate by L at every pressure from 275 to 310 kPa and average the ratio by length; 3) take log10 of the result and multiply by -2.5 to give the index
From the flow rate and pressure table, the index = 0.01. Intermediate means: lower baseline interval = 14.8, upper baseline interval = 14.3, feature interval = 14.3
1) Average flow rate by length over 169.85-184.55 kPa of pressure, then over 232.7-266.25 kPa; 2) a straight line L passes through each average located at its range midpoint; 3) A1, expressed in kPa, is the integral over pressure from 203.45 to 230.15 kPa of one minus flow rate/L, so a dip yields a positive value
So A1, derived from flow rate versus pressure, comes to 1.2 kPa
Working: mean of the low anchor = 15.4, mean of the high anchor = 14.3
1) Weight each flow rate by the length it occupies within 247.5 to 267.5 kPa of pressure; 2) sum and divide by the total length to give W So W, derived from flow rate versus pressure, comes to 14.5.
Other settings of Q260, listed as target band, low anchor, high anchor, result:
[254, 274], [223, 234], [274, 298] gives -0.4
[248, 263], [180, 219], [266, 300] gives 0.0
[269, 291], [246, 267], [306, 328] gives -0.6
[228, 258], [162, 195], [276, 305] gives 0.9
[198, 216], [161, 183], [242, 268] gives 1.4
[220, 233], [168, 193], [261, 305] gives 0.4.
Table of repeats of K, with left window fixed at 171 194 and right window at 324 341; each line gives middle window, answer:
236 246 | 0.3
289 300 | 0.1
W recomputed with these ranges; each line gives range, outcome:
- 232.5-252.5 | 14.2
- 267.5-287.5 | 14.9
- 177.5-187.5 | 15.2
